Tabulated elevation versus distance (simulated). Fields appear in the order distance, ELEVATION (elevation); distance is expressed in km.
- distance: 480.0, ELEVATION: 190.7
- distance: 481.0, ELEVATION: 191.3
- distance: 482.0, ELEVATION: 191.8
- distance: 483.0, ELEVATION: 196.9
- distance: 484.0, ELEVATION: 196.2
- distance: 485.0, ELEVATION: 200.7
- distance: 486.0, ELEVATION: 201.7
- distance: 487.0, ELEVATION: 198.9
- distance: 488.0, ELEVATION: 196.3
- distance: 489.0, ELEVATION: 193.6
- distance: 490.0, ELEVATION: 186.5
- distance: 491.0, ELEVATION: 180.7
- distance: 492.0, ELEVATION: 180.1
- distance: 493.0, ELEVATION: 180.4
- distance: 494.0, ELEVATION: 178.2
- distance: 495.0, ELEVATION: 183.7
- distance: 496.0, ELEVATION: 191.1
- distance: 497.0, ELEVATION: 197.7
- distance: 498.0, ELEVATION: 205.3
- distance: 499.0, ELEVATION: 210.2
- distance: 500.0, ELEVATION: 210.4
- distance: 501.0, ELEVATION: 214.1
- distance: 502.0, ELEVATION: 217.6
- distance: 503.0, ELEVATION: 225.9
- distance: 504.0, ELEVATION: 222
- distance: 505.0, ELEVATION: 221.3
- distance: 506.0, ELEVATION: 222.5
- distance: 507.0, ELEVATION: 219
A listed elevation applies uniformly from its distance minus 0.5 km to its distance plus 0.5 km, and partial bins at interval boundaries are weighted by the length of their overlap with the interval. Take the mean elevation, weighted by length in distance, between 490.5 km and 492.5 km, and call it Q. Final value 180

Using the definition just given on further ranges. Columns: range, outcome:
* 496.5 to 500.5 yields 206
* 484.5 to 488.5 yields 199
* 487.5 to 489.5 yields 195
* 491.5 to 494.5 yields 180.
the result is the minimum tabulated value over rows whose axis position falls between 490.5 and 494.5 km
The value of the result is 178.2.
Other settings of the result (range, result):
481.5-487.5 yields 191.8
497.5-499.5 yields 205.3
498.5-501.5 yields 210.2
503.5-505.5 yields 221.3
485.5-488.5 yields 196.3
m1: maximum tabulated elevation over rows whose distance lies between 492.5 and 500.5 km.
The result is 210.4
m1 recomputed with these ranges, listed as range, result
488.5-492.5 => 193.6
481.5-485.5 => 200.7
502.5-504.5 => 225.9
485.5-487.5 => 201.7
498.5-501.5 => 214.1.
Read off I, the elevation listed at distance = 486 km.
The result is 201.7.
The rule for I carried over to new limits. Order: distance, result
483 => 196.9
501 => 214.1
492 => 180.1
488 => 196.3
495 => 183.7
